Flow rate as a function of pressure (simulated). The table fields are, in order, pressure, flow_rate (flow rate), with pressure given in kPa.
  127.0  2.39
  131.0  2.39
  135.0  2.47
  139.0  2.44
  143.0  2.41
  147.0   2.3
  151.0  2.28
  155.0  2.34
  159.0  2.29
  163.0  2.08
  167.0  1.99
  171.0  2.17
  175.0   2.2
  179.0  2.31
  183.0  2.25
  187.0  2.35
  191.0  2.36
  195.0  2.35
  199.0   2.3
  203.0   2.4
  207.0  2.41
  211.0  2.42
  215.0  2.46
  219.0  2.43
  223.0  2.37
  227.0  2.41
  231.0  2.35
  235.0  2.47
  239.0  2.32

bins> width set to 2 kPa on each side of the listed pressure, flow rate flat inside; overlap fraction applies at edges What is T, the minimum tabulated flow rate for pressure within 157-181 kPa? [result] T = 1.99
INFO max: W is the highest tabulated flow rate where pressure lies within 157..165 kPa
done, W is 2.29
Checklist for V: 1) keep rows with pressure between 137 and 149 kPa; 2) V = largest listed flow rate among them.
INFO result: 2.44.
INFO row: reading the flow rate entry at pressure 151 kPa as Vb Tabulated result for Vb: 2.28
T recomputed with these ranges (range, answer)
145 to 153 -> 2.28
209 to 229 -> 2.37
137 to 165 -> 2.08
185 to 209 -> 2.3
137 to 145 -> 2.41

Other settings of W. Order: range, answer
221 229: 2.41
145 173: 2.34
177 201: 2.36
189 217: 2.46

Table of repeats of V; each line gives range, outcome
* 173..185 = 2.31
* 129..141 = 2.47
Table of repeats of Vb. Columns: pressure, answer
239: 2.32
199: 2.3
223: 2.37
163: 2.08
